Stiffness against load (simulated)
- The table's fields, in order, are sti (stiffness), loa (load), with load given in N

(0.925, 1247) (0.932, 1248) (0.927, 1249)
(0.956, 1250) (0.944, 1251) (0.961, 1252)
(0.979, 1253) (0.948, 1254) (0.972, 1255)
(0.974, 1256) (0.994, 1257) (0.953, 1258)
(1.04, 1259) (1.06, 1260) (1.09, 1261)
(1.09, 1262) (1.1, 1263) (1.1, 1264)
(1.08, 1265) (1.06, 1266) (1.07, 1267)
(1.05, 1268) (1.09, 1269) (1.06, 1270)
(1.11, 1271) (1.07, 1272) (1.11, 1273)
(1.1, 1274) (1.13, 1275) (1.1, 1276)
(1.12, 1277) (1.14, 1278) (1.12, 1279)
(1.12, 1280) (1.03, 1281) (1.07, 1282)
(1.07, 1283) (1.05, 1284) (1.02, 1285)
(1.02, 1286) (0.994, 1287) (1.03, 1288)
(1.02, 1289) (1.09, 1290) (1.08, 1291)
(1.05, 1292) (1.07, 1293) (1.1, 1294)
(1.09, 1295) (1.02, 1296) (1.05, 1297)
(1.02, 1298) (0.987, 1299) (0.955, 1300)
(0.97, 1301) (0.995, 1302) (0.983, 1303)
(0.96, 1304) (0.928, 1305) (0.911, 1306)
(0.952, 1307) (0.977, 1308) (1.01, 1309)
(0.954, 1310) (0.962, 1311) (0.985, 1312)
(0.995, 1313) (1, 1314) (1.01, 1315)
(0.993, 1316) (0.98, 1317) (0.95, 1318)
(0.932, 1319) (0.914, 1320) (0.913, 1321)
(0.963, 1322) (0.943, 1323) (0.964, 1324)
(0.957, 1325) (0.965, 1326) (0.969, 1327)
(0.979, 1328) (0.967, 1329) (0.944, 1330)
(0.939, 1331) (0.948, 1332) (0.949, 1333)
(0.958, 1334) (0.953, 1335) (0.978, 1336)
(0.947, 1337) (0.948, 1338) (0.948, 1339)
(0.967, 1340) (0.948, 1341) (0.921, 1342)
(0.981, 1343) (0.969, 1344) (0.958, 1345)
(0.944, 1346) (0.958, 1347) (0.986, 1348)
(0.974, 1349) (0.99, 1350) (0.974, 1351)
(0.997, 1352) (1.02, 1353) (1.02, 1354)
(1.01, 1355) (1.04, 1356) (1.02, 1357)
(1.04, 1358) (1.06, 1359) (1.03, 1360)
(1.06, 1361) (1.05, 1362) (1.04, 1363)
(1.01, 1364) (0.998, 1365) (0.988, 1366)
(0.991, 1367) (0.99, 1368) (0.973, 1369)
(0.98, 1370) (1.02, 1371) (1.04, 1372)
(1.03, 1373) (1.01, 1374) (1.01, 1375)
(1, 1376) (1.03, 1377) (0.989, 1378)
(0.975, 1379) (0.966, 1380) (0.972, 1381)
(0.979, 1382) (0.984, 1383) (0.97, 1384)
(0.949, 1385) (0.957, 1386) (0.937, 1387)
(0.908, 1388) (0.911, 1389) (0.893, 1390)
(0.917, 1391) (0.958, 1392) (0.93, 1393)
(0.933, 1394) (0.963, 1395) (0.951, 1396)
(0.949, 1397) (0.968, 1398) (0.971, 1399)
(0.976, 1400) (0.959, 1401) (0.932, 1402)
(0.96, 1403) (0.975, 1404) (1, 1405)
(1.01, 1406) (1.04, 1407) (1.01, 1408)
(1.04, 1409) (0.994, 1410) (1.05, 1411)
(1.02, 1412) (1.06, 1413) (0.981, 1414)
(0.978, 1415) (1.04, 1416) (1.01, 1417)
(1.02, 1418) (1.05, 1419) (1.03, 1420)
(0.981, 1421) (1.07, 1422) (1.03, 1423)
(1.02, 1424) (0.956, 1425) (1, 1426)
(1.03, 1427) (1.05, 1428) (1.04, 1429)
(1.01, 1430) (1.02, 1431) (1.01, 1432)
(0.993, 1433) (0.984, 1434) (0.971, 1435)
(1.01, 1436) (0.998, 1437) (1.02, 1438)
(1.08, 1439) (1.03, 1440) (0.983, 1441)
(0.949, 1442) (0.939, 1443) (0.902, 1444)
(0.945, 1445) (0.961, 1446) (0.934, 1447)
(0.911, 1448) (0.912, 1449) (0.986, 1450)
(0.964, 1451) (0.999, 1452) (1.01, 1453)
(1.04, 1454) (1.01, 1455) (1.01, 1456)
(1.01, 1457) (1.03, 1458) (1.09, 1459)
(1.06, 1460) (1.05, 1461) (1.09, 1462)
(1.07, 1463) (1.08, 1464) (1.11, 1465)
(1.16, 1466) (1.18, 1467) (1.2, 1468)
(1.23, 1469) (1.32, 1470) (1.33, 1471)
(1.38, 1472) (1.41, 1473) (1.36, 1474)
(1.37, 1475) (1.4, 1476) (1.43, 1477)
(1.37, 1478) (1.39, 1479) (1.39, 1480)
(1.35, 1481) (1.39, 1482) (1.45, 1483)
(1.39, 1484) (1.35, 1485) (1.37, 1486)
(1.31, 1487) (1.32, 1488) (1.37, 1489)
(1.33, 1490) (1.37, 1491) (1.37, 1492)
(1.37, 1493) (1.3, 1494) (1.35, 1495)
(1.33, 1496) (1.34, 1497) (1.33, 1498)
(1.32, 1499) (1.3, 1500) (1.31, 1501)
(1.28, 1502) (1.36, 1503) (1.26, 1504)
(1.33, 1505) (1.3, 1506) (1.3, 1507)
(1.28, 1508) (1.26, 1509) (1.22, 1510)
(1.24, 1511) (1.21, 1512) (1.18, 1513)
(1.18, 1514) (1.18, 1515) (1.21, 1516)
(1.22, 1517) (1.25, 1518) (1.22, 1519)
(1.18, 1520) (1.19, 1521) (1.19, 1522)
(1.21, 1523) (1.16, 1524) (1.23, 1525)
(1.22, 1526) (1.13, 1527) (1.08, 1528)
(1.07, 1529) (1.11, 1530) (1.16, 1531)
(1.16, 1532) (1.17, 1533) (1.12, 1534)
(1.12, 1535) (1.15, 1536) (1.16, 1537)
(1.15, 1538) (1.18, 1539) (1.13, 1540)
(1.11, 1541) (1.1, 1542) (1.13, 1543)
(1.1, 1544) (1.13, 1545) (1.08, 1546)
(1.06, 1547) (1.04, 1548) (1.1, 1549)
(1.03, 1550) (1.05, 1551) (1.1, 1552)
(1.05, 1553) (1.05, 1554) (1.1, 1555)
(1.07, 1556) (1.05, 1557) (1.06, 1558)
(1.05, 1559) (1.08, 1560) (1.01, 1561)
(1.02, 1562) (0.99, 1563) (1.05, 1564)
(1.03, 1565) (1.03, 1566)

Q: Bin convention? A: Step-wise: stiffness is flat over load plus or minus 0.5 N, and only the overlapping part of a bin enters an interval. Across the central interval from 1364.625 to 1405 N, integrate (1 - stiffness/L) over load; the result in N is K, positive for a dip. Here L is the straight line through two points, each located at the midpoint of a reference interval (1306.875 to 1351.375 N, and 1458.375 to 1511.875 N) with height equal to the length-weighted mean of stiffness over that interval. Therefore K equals 4.1 N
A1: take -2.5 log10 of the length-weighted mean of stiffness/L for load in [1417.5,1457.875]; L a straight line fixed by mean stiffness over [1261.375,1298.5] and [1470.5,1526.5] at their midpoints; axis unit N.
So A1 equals 0.24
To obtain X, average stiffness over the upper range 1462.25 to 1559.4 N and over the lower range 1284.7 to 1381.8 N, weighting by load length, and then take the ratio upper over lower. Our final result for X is 1.24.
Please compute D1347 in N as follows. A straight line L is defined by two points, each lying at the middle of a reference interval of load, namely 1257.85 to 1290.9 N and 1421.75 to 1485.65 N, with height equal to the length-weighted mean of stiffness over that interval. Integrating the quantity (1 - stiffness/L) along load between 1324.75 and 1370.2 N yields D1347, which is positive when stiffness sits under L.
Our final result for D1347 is 4.4 N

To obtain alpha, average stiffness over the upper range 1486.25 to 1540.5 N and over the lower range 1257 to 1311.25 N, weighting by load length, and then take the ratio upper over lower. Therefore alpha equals 1.2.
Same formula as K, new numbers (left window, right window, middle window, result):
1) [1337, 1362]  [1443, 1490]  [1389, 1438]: 4.5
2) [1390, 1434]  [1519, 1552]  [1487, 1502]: -3.4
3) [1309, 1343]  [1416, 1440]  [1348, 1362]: -0.6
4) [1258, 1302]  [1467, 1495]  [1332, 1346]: 2.4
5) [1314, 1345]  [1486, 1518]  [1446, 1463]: 2.7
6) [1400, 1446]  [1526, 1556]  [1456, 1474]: -2.2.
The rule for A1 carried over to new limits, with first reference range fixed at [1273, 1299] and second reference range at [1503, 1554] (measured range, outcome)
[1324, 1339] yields 0.14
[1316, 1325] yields 0.14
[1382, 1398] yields 0.18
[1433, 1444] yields 0.14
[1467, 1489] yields -0.18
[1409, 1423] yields 0.10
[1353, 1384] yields 0.09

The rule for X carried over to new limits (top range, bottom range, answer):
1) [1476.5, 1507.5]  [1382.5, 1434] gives 1.36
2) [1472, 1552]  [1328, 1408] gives 1.27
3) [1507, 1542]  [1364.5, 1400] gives 1.21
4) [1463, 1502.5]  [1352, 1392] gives 1.33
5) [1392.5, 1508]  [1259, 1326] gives 1.09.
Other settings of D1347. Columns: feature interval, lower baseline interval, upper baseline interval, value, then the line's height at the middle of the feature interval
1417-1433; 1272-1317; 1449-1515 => 2.2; 1.18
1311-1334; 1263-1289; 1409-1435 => 2.1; 1.06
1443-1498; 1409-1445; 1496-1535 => -4.3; 1.11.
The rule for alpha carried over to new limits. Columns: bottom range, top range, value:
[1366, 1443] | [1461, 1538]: 1.27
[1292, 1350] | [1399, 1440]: 1.04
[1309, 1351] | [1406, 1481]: 1.12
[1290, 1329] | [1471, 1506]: 1.37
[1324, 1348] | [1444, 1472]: 1.11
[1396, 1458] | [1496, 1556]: 1.18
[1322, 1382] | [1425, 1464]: 1.02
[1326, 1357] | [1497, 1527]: 1.28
